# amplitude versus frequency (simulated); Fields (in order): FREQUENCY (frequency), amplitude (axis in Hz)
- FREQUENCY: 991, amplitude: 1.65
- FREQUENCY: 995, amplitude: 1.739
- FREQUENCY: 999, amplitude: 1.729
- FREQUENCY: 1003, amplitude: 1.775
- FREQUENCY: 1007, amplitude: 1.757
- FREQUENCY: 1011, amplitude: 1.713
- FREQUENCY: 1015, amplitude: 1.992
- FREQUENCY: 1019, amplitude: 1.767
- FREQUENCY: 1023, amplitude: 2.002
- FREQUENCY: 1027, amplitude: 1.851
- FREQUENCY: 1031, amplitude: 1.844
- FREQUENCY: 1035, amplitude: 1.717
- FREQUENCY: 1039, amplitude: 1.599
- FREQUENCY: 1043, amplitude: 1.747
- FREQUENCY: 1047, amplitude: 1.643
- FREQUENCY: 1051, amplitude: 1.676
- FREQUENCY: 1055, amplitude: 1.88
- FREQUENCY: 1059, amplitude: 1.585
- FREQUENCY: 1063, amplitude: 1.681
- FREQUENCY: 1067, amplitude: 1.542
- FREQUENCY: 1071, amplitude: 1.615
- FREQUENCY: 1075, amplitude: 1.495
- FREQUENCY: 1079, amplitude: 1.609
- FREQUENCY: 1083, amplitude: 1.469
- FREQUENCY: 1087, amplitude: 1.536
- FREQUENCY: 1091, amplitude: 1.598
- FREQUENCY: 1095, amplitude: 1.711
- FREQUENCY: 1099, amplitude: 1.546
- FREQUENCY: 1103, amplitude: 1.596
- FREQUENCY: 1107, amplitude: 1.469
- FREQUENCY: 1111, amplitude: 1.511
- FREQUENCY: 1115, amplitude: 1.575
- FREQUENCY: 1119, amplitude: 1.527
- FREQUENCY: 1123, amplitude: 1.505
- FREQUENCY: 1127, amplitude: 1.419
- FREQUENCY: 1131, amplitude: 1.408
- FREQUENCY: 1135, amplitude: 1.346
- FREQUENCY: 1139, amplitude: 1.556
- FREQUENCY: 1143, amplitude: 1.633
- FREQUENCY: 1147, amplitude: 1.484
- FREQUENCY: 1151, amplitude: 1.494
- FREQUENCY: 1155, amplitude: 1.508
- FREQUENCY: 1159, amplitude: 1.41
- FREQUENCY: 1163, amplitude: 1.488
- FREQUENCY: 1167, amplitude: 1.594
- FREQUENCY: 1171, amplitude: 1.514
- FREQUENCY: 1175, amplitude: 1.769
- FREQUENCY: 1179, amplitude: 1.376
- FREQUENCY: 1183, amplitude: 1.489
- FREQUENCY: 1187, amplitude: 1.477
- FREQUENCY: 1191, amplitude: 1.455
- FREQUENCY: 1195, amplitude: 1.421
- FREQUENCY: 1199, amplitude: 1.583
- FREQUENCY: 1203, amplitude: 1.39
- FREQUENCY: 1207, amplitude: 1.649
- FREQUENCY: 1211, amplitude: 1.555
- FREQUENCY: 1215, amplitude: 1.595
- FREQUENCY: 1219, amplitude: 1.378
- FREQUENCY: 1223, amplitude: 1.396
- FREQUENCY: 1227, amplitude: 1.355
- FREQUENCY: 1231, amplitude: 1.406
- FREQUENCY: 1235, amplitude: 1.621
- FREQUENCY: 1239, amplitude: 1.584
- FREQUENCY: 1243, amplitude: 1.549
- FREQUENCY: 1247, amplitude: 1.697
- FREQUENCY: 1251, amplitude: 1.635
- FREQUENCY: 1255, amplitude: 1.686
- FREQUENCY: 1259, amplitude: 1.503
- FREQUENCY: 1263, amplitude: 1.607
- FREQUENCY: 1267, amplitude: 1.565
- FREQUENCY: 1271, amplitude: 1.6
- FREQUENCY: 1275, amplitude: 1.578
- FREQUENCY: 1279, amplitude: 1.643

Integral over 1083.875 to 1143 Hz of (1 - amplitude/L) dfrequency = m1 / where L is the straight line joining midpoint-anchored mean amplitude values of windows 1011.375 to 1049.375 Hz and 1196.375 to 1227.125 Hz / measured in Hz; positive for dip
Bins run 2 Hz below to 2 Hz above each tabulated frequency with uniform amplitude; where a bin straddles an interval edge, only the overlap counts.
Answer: 4.7 Hz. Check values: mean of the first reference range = 1.79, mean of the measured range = 1.52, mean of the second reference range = 1.49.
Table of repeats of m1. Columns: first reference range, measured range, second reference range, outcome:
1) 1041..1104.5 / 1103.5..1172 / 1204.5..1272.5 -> 4.1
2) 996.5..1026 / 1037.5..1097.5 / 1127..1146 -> 1.5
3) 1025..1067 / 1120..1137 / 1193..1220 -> 2.0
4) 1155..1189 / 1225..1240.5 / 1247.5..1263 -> 1.0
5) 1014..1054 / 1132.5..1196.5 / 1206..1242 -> 3.5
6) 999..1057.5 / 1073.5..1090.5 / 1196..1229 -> 1.6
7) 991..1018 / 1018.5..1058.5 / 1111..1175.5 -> -1.3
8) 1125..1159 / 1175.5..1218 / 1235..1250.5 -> 1.3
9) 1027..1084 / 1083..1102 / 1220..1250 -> 0.5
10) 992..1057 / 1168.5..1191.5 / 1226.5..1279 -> 1.7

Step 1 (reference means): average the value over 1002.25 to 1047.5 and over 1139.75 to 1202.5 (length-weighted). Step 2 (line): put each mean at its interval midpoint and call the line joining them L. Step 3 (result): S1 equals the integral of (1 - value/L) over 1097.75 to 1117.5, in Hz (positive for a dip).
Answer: 1.1 Hz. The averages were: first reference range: 1.79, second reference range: 1.51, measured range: 1.54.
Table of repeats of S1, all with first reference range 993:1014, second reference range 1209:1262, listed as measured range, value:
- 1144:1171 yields 1.8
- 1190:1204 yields 0.9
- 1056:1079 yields 1.3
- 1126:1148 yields 2.1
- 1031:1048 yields 0.2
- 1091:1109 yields 0.9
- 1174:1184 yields 0.4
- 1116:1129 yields 1.2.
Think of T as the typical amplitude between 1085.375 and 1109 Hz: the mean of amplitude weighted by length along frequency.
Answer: 1.58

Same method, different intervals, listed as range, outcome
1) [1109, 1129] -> 1.51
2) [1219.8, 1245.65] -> 1.49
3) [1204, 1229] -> 1.48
